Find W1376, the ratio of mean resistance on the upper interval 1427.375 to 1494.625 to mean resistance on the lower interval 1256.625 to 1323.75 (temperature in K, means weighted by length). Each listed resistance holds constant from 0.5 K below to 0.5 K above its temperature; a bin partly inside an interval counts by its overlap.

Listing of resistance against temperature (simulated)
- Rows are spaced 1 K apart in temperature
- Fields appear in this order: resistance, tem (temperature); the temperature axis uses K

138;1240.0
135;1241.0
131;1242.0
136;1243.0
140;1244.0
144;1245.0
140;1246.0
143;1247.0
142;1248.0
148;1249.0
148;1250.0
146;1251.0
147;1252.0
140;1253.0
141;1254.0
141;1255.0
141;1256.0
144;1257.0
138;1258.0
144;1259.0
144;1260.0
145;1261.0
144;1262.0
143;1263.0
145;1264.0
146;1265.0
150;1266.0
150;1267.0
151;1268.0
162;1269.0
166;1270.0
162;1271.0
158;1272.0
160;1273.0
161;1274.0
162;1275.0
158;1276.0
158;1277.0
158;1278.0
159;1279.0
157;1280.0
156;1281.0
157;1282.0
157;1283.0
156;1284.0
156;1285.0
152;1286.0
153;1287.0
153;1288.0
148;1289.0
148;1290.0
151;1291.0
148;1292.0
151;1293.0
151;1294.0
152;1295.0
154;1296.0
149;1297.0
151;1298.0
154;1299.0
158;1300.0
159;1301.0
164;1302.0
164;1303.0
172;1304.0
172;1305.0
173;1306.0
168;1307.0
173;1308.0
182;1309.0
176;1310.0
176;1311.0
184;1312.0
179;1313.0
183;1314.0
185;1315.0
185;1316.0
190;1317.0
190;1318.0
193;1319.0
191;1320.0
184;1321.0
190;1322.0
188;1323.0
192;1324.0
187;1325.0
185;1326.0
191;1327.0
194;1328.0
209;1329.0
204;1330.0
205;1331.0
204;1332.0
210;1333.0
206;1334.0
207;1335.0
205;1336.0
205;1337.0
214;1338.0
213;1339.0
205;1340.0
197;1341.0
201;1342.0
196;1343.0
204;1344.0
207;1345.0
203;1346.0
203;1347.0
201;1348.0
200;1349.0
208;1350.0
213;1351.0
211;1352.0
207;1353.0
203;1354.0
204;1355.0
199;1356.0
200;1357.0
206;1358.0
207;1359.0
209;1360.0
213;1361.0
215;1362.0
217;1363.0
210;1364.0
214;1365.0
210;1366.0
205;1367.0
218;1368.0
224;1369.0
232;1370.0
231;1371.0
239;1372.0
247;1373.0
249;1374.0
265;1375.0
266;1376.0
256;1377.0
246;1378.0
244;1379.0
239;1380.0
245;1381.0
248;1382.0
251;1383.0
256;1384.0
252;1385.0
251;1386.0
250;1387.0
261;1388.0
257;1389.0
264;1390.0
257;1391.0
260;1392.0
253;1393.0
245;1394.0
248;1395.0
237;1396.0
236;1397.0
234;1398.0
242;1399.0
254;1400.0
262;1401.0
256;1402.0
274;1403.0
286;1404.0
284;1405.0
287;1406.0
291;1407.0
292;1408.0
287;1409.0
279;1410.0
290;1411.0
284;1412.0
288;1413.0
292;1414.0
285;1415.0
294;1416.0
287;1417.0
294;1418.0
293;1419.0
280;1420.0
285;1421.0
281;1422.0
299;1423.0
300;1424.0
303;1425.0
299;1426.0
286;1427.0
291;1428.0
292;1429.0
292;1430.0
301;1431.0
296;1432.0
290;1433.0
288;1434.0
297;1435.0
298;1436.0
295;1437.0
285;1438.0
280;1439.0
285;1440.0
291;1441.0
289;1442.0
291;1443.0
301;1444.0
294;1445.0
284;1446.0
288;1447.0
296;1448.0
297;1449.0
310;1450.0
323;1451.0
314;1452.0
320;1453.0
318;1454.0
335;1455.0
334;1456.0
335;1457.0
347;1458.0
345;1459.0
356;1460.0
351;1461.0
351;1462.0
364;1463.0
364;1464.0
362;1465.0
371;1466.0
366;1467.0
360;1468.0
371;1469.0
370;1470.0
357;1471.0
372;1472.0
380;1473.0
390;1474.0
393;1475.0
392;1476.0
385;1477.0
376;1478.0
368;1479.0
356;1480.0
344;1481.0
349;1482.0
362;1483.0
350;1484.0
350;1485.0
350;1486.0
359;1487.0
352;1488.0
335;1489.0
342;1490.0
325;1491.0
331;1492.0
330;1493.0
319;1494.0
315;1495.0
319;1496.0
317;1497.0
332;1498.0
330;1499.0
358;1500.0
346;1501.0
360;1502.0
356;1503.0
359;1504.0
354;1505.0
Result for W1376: 2.05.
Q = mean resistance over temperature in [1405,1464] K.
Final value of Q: 302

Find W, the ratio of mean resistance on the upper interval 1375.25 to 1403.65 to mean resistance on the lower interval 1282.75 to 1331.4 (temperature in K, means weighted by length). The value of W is 1.5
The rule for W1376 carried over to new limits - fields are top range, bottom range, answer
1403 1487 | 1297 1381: 1.58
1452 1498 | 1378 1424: 1.31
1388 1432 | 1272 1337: 1.60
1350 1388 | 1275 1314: 1.42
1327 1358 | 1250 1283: 1.35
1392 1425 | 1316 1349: 1.38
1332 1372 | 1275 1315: 1.30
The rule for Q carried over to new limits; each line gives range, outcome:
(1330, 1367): 206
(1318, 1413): 229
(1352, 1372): 212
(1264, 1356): 178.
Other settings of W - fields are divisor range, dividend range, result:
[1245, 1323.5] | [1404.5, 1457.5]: 1.86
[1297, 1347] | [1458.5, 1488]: 1.94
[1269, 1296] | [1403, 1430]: 1.86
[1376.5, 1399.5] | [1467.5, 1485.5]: 1.48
